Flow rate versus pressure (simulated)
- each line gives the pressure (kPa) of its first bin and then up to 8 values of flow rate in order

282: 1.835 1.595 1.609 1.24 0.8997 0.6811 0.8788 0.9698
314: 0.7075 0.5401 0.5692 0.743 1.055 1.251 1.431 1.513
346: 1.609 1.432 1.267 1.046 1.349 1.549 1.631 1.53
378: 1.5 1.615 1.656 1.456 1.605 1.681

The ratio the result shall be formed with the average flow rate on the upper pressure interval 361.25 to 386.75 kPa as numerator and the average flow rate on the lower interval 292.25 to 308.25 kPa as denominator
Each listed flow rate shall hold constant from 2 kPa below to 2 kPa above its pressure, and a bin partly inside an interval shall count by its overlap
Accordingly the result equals 1.7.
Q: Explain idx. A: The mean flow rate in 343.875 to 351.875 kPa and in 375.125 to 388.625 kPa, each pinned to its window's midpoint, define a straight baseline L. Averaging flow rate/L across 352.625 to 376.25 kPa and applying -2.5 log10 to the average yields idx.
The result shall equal 0.11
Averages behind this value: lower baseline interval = 1.52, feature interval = 1.4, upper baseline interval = 1.58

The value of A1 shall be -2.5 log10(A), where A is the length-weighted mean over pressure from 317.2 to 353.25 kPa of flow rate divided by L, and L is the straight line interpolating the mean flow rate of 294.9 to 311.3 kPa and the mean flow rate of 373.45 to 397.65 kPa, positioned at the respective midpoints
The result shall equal 0.02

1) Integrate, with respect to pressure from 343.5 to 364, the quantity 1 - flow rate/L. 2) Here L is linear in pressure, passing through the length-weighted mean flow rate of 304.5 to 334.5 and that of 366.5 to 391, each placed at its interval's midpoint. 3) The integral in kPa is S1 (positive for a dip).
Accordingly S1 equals -1.7 kPa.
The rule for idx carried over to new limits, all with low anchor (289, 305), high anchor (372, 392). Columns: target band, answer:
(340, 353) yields -0.12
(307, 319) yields 0.44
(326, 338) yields 0.12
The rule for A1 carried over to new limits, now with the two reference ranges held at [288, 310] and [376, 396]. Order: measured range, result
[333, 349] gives -0.13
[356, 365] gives 0.15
